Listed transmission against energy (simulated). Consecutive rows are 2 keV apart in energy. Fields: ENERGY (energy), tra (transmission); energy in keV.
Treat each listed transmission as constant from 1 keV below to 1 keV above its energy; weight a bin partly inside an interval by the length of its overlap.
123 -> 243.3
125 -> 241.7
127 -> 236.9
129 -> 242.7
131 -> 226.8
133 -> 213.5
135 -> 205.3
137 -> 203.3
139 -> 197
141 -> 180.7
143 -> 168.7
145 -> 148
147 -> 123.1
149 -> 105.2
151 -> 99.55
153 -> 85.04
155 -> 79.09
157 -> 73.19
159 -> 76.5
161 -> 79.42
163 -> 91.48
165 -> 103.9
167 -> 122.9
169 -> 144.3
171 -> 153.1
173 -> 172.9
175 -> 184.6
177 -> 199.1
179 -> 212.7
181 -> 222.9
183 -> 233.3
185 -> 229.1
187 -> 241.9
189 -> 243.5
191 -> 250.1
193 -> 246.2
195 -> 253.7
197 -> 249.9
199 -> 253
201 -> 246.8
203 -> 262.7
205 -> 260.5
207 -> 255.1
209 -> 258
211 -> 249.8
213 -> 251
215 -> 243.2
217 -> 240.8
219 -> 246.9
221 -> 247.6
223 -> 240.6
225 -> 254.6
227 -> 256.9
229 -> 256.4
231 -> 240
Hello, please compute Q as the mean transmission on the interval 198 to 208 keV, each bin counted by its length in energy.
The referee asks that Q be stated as 256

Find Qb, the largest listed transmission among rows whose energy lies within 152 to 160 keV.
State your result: 85.04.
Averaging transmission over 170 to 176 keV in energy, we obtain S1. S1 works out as 170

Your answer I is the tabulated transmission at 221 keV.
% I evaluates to 247.6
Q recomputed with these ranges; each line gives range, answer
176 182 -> 212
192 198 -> 250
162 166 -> 97.7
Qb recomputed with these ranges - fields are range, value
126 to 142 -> 242.7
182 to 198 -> 253.7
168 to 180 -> 212.7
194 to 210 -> 262.7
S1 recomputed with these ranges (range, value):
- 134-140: 202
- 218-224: 245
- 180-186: 228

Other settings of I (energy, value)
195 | 253.7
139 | 197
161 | 79.42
